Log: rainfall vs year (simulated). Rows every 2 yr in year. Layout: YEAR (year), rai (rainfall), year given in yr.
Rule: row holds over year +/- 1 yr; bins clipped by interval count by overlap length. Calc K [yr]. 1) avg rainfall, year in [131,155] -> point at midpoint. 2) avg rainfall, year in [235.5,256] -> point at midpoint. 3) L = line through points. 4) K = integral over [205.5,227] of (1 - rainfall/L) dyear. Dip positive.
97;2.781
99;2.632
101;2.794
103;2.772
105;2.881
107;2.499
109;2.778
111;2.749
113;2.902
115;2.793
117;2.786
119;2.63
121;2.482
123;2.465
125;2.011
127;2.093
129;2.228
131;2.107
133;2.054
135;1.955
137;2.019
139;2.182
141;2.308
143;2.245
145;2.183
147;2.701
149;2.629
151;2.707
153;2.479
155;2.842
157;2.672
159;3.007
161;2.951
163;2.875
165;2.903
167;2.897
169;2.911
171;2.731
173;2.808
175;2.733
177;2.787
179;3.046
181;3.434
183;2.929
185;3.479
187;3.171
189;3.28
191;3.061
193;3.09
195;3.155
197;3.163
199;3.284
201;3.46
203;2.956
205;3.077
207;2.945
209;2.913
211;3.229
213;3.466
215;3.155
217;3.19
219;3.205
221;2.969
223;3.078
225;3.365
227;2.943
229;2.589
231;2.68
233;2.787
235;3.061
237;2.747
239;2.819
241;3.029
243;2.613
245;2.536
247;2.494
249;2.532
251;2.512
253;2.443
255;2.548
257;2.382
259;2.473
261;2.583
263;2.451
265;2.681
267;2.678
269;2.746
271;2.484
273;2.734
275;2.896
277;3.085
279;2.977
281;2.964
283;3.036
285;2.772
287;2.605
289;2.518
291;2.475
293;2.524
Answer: -5.0 yr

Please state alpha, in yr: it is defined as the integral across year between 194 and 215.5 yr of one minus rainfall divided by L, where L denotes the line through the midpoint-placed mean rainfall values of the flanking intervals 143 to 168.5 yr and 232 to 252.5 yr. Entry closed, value -3.6 yr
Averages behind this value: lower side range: 2.72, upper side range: 2.71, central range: 3.16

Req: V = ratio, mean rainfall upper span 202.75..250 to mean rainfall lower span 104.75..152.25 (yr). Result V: 1.21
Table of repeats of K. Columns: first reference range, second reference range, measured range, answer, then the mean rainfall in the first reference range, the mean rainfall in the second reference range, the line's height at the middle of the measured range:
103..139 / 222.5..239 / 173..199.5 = -3.9 yr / 2.44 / 2.9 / 2.71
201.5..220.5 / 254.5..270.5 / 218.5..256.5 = 0.9 yr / 3.13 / 2.57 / 2.84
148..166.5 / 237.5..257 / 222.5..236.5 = -1.5 yr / 2.79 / 2.61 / 2.64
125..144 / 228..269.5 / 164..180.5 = -4.1 yr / 2.13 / 2.64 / 2.29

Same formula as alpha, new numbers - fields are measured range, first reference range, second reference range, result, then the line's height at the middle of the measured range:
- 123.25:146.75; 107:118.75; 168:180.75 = 5.4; 2.8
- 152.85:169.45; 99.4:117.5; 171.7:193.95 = 0.7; 2.98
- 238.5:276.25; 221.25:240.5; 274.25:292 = 3.2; 2.86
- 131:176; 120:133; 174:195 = 1.1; 2.63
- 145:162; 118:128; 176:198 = 0.1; 2.72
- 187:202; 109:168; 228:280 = -3.6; 2.59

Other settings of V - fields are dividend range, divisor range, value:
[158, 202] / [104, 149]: 1.26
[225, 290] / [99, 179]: 1.05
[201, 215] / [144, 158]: 1.20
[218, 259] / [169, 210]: 0.90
